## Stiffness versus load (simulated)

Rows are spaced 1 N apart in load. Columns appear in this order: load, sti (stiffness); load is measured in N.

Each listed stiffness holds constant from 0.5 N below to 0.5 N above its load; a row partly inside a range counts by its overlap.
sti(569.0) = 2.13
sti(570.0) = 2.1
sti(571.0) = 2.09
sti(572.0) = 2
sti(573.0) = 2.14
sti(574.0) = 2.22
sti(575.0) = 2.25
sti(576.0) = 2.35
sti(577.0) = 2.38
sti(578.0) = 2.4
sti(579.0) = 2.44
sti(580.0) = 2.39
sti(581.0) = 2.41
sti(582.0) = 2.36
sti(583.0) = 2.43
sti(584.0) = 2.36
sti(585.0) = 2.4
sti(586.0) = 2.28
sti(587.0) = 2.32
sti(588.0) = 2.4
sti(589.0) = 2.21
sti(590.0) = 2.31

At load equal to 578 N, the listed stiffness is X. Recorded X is 2.4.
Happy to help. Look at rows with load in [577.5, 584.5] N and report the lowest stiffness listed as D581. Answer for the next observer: 2.36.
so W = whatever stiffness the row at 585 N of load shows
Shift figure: 2.4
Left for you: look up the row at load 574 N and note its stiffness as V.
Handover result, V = 2.22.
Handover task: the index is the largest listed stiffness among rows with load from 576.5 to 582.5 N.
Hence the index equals 2.44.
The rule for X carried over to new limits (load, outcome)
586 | 2.28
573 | 2.14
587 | 2.32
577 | 2.38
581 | 2.41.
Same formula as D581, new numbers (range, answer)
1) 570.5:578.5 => 2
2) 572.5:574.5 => 2.14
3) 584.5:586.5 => 2.28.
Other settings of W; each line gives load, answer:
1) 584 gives 2.36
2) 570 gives 2.1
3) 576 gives 2.35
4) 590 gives 2.31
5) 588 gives 2.4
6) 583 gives 2.43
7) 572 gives 2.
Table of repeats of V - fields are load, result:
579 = 2.44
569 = 2.13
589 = 2.21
